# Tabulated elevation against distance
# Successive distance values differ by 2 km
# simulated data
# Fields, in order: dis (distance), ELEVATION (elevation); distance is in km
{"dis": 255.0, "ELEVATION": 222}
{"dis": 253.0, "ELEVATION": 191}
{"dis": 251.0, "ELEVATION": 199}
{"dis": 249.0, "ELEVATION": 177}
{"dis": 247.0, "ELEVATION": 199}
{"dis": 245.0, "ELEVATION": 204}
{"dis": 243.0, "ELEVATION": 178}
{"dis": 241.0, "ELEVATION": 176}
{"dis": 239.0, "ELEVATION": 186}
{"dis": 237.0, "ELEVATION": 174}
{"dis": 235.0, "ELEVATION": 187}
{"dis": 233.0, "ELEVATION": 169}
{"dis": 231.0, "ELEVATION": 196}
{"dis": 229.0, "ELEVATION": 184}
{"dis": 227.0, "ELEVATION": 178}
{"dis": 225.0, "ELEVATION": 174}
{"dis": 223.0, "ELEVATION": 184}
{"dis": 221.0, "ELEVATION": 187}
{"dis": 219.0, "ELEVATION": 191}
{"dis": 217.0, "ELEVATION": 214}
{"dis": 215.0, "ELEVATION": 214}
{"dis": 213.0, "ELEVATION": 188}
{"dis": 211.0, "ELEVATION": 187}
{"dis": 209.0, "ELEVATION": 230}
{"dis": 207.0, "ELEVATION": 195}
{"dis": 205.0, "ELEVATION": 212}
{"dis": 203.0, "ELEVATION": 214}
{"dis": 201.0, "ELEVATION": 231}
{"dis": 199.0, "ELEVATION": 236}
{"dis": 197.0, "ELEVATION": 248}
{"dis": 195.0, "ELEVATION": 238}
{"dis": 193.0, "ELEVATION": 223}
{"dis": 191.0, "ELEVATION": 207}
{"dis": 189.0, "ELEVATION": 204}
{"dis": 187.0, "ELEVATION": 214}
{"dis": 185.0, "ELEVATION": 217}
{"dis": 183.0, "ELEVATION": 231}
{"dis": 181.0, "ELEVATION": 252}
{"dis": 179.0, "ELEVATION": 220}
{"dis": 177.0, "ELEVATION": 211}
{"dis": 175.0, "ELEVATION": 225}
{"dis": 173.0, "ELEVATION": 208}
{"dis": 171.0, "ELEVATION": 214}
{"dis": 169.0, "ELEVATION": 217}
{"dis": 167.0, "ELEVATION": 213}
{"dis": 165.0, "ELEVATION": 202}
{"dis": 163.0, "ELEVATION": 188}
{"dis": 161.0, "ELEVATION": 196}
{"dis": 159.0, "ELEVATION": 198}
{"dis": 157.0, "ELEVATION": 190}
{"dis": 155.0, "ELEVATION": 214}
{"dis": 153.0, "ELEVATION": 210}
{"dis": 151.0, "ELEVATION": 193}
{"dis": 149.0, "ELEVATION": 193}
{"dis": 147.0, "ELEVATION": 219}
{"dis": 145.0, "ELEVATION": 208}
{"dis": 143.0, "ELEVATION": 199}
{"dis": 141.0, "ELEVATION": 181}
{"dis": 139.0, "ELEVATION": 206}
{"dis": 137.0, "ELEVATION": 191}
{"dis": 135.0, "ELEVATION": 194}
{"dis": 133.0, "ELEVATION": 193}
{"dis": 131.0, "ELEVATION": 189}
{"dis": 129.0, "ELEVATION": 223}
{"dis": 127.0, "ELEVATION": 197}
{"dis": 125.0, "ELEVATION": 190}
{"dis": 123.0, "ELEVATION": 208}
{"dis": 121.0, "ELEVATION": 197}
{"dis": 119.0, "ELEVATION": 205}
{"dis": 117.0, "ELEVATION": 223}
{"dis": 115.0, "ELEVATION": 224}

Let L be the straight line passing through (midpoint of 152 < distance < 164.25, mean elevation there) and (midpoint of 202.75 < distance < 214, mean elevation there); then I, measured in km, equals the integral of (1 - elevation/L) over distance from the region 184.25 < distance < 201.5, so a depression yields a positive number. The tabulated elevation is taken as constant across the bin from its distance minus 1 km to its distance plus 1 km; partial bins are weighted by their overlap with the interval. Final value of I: -1.9 km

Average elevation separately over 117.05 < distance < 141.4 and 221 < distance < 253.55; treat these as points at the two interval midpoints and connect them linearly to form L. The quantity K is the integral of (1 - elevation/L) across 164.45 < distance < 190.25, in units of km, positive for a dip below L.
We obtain -3.3 km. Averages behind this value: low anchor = 199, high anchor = 185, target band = 218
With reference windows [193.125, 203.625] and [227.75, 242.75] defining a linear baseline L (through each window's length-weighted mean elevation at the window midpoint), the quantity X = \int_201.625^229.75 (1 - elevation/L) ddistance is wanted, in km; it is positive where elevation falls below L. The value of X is 1.59 km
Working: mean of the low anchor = 233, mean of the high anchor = 181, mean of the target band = 197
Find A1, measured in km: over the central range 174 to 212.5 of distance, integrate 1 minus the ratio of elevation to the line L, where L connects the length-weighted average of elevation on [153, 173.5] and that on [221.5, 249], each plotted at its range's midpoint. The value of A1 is -4.87 km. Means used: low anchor 204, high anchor 184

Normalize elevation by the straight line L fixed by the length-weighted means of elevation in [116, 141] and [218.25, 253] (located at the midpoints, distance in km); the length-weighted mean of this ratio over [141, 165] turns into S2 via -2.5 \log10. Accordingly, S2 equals -0.016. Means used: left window 201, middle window 200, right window 185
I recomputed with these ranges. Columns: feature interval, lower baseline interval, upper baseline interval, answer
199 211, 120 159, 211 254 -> -1.5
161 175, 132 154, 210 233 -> -0.8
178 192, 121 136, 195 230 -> -1.2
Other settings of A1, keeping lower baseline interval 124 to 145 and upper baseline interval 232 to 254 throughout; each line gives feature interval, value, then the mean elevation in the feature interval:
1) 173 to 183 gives -1.7 km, 226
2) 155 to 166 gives -0.1 km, 197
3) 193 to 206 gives -2.7 km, 229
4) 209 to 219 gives -0.8 km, 203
